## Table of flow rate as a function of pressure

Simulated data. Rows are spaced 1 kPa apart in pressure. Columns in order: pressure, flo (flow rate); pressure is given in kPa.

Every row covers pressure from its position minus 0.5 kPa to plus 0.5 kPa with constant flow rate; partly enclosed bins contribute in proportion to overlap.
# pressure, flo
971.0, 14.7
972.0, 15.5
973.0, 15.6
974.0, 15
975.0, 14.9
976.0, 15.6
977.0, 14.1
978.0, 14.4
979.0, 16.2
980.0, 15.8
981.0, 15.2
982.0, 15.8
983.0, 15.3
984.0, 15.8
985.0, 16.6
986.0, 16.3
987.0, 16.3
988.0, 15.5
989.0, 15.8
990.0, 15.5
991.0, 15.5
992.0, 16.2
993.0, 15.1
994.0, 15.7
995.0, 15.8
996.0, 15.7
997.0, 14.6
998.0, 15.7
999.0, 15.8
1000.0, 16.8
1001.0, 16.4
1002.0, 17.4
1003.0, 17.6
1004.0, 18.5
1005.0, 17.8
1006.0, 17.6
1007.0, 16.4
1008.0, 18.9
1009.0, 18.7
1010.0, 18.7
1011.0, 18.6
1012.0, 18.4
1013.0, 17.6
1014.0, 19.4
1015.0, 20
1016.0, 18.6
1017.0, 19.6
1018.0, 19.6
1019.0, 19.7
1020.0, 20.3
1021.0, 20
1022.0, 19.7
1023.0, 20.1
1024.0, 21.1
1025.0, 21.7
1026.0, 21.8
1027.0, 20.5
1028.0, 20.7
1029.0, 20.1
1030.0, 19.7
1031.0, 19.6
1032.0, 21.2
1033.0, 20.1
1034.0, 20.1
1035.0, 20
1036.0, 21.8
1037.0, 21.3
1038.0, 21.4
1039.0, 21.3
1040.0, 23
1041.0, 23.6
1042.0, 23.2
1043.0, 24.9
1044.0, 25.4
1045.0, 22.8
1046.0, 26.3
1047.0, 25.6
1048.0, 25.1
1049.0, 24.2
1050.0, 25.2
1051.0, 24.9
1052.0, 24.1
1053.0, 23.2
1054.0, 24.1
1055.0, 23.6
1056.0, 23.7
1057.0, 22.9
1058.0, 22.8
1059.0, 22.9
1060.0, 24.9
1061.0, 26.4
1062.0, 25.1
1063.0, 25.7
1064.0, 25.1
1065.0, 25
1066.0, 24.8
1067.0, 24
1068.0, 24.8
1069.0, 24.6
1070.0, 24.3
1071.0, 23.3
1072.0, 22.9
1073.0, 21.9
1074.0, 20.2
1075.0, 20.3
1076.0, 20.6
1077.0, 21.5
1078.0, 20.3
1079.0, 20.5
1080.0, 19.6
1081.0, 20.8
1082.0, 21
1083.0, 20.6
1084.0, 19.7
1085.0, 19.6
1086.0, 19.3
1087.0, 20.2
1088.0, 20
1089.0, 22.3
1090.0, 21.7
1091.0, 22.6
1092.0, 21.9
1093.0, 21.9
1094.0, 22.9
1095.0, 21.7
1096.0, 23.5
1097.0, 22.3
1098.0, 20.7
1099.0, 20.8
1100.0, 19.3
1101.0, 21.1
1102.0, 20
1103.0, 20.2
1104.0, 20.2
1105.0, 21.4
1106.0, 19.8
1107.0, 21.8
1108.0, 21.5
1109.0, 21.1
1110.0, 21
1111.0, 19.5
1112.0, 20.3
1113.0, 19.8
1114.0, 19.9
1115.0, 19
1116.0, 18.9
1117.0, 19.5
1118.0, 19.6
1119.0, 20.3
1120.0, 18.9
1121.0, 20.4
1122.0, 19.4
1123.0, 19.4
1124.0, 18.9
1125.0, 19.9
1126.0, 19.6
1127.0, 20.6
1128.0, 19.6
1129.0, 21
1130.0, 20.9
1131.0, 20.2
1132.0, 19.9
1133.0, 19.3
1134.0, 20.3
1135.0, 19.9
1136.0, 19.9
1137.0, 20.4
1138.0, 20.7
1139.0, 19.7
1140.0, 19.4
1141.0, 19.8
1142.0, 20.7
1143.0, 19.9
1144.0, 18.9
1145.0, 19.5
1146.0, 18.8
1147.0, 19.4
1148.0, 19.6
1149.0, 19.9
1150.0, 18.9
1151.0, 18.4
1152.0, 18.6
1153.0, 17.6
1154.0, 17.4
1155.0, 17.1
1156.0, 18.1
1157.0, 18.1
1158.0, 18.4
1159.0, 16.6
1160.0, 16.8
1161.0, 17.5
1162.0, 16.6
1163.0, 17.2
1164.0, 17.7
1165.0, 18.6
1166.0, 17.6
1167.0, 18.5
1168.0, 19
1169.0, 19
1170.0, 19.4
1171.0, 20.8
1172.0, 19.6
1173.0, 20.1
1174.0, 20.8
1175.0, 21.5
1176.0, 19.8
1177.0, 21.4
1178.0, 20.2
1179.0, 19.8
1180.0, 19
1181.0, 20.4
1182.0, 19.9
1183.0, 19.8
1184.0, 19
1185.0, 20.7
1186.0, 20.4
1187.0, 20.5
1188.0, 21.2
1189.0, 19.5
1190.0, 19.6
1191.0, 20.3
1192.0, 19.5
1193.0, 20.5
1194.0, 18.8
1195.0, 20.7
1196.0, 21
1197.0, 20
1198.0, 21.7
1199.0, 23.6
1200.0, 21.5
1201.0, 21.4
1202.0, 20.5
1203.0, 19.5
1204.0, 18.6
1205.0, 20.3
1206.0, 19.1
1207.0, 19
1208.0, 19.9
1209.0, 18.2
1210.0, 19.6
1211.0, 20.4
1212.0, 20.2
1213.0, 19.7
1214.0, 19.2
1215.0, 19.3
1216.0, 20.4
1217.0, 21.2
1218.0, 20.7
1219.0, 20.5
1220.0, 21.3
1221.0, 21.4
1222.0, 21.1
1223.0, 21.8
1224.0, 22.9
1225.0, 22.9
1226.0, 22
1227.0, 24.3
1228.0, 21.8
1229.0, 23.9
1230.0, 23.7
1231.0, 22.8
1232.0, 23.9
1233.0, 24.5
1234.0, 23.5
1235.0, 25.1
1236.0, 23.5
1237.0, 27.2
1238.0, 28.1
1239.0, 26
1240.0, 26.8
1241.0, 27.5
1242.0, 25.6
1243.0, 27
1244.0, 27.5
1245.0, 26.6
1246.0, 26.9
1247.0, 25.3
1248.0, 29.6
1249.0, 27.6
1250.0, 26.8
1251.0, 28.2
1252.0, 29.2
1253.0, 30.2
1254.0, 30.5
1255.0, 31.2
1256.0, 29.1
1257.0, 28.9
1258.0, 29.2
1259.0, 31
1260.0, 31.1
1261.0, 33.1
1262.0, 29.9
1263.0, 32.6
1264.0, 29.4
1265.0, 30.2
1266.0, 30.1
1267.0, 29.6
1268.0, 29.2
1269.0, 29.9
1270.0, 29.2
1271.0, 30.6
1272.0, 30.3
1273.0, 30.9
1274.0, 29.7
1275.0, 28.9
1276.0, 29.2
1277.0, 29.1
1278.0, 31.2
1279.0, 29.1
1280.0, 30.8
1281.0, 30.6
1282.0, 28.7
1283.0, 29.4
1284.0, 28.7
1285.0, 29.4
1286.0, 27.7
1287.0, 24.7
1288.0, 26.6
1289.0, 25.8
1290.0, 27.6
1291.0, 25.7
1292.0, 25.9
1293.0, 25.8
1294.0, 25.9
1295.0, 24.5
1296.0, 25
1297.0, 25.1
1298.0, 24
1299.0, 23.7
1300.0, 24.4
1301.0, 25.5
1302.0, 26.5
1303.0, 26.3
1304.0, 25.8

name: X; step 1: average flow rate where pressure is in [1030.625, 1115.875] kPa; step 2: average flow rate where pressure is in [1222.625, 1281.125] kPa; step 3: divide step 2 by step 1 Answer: 1.25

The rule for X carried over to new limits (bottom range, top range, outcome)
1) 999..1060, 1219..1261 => 1.24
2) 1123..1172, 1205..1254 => 1.24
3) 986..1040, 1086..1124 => 1.11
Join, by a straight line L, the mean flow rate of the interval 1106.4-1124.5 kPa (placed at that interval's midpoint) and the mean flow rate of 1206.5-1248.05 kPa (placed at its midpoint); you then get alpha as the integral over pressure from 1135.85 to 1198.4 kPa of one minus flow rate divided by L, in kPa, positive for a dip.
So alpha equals 6.0 kPa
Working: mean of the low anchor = 20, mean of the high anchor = 23.1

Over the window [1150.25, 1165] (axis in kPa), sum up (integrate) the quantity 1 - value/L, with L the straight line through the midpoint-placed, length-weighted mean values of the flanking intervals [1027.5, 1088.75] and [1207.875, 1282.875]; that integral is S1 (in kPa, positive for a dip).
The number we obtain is 4.2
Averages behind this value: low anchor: 22.6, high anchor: 26.3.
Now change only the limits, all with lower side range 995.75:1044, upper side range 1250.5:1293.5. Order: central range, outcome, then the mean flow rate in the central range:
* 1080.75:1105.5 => 1.5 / 21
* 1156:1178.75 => 5.8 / 18.9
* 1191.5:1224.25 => 7.8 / 20.4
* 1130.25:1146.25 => 2.8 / 19.9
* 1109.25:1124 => 2.3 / 19.7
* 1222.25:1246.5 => 2.7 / 24.8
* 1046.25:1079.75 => -3.8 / 23.6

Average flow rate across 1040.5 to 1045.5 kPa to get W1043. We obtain 24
